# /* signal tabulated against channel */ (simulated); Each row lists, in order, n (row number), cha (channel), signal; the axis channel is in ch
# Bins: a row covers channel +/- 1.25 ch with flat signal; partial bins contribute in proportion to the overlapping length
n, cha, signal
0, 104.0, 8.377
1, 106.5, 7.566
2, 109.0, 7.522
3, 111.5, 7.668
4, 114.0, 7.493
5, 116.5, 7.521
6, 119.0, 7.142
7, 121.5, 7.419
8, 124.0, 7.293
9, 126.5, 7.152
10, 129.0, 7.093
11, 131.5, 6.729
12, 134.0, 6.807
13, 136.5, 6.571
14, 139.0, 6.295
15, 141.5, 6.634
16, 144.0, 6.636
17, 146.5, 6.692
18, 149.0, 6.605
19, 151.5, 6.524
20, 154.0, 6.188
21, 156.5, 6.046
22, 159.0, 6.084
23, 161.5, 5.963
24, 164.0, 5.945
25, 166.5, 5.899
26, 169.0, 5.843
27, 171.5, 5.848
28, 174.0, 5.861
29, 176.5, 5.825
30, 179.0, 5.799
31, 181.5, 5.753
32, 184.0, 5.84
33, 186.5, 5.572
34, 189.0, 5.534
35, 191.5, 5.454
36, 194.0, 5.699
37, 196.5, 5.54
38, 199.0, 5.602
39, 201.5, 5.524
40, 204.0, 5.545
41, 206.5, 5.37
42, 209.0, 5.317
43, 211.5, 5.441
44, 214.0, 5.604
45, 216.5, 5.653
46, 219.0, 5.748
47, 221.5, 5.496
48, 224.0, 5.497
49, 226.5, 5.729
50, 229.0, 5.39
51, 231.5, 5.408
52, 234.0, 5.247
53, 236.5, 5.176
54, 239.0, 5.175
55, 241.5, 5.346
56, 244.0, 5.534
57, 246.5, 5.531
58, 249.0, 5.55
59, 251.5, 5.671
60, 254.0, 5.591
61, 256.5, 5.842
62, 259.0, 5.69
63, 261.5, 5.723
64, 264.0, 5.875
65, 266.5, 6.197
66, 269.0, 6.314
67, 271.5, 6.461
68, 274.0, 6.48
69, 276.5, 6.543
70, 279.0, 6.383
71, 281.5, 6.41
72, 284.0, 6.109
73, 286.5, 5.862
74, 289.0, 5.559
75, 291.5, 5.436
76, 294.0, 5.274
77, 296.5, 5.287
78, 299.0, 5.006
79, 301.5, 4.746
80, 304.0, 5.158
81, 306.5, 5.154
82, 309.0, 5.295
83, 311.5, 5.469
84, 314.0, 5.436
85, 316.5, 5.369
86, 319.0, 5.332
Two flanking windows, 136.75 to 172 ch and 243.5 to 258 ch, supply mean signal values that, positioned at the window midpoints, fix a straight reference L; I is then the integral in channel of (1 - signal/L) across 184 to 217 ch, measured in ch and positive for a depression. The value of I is 2.29 ch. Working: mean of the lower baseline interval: 6.25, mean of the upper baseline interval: 5.63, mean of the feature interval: 5.54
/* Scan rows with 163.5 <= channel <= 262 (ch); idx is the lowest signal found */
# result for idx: 5.175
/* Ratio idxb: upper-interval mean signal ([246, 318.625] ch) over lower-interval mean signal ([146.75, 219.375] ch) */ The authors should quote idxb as 0.98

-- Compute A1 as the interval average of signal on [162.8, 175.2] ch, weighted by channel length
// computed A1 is 5.88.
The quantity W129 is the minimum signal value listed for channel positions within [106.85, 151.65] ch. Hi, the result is 6.295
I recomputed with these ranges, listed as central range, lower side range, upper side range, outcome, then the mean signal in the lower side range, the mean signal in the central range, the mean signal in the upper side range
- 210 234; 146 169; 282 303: 1.2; 6.18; 5.53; 5.44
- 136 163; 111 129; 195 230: 1.6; 7.35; 6.38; 5.53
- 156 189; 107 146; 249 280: 4.3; 7.07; 5.85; 6.04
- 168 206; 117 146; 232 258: 3.2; 6.9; 5.68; 5.47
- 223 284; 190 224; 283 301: -3.3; 5.54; 5.79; 5.46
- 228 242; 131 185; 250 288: 1.9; 6.19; 5.29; 6.07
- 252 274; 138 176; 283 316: -1.6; 6.2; 5.98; 5.36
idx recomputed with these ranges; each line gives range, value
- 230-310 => 4.746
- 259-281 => 5.69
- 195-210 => 5.317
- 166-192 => 5.454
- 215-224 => 5.496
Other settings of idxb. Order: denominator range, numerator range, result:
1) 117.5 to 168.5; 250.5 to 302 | 0.89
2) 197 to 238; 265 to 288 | 1.15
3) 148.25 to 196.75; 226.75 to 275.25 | 0.97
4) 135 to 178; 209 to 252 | 0.88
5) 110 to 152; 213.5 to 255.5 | 0.79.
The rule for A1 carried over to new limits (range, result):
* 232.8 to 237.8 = 5.21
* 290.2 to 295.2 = 5.36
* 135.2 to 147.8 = 6.57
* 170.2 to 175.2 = 5.85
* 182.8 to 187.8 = 5.7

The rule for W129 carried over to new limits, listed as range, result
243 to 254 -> 5.531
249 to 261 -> 5.55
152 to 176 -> 5.843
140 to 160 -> 6.046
